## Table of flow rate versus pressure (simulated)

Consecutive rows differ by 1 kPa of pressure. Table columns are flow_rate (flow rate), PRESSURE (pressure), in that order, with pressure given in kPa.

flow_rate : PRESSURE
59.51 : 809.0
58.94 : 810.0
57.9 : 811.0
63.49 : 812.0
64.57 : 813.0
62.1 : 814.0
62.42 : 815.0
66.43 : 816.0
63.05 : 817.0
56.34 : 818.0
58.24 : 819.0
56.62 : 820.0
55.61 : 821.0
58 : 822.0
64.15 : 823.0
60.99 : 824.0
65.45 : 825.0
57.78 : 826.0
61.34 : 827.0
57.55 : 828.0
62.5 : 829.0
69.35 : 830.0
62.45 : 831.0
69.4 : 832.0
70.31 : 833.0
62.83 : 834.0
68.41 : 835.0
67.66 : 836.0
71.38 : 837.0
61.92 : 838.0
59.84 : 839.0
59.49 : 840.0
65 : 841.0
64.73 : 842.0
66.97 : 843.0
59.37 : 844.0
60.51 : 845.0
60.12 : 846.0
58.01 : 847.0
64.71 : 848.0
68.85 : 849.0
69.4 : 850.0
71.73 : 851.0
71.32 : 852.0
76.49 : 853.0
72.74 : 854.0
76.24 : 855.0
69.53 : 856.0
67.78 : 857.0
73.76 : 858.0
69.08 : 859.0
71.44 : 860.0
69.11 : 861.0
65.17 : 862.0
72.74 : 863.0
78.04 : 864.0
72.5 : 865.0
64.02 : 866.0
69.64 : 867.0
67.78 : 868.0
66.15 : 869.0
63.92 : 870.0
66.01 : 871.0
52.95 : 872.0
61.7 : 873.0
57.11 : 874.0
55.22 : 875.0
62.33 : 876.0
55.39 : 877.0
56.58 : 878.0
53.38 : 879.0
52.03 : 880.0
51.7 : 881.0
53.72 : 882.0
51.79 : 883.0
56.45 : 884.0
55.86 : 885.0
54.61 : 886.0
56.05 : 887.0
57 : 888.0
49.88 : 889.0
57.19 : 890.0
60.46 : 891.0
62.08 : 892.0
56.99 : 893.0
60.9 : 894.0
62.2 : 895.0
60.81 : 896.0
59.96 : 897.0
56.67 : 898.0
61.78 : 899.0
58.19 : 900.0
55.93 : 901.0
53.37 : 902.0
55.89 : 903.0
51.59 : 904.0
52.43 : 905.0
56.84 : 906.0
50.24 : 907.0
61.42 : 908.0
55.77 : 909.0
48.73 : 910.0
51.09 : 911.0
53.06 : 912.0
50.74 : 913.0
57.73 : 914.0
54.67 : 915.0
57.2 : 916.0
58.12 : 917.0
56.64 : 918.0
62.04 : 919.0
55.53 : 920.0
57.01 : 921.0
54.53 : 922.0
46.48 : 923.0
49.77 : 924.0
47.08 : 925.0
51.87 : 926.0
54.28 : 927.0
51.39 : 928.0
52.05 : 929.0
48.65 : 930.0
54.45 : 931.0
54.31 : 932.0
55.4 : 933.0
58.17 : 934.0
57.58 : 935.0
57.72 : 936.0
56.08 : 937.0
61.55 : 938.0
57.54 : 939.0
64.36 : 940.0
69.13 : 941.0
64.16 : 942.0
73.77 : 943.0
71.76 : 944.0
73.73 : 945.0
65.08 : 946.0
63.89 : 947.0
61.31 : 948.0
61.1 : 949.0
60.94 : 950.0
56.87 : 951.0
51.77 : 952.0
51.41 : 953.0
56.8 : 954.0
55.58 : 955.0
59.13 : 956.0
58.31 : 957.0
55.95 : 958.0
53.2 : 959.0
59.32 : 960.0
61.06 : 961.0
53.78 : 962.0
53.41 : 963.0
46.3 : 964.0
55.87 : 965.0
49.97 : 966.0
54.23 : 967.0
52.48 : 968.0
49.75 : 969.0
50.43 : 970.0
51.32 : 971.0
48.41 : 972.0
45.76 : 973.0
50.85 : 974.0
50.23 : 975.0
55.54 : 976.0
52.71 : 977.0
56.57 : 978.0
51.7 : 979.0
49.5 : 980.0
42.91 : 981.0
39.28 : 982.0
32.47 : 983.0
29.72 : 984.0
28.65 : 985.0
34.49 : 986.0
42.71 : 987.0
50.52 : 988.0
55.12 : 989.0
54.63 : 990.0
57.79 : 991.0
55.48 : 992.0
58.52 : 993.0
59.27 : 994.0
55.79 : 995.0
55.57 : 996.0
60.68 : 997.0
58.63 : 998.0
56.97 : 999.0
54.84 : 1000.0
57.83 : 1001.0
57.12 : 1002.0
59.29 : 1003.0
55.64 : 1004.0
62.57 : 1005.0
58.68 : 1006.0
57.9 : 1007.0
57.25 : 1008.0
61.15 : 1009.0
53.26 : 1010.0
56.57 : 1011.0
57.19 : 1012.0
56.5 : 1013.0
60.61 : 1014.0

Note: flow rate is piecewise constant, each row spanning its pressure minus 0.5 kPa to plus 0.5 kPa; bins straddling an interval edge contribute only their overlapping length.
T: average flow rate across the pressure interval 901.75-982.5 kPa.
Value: 55.3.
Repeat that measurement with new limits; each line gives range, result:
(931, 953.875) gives 61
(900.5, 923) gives 54.8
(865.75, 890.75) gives 57.9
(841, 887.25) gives 63.9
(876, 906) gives 56.3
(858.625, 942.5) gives 57.9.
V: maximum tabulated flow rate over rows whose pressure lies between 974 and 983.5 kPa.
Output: 56.57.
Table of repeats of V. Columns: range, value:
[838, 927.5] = 78.04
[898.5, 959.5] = 73.77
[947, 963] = 63.89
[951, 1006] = 62.57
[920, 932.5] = 57.01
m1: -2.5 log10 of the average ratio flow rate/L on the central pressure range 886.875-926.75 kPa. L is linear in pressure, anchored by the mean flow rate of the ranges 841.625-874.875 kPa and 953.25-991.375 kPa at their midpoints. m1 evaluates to 0.08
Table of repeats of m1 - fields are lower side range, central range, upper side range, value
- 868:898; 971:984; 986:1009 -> 0.19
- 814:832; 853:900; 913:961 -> -0.04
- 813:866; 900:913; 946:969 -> 0.12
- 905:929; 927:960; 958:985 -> -0.14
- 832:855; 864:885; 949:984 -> 0.05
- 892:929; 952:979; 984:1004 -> 0.01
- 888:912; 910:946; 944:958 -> 0.02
